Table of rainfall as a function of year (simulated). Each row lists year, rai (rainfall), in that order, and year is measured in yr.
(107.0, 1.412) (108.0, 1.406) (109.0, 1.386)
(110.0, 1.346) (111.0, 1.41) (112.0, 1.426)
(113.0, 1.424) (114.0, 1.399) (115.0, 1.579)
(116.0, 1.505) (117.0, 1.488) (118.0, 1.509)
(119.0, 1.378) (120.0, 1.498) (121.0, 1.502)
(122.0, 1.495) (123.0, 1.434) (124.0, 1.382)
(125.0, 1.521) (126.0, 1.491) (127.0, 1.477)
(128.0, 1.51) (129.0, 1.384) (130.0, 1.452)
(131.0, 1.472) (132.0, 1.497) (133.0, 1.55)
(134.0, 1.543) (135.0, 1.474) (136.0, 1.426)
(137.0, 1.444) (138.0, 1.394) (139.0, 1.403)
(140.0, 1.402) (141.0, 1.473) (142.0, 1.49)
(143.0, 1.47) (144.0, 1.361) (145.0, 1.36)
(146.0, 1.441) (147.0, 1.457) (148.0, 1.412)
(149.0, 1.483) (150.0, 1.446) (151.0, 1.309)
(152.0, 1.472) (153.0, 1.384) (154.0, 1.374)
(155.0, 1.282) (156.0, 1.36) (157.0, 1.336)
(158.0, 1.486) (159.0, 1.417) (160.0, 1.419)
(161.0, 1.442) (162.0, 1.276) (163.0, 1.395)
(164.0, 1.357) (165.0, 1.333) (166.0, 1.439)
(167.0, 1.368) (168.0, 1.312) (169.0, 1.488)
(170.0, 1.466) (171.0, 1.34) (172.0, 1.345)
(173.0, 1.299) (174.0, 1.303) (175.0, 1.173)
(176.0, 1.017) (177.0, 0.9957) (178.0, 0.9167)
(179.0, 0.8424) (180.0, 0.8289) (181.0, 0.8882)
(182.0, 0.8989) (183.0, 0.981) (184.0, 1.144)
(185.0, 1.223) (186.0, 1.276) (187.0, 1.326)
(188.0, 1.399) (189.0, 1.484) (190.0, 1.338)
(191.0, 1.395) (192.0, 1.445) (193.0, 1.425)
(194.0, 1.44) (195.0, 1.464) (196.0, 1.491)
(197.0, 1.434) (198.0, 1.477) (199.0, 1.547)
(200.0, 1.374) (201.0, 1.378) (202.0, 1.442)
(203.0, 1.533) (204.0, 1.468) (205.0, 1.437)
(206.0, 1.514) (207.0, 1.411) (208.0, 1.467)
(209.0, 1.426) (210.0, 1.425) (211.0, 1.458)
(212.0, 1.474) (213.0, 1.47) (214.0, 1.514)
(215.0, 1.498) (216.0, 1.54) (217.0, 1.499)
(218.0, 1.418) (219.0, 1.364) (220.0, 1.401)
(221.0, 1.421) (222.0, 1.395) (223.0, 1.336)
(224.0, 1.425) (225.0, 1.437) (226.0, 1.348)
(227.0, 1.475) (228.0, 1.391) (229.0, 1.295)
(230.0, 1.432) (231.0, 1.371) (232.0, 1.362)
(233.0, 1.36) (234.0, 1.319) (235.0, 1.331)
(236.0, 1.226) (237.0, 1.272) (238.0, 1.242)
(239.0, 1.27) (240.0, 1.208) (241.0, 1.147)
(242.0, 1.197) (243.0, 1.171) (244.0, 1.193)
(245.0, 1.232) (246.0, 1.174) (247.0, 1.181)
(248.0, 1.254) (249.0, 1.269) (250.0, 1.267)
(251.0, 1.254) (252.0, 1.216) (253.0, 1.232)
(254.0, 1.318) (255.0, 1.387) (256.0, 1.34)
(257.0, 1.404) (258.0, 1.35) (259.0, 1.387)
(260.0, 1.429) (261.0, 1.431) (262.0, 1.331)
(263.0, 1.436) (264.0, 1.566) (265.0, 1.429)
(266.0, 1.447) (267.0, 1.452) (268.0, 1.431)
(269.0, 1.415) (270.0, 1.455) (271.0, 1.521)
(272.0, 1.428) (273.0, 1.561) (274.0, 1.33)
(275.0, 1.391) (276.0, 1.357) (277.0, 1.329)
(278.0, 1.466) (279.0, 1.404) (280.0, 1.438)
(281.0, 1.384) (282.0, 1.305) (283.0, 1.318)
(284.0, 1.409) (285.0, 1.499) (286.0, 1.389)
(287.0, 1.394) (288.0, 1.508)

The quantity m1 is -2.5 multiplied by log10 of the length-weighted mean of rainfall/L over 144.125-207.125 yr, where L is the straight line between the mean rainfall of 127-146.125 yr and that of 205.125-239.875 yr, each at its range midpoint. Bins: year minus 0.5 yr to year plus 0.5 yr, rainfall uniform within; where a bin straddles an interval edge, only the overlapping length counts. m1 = 0.07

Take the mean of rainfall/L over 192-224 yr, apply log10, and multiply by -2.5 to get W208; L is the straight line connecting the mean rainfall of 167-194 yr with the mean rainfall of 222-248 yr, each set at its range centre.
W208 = -0.15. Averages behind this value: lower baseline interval 1.22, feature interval 1.45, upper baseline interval 1.3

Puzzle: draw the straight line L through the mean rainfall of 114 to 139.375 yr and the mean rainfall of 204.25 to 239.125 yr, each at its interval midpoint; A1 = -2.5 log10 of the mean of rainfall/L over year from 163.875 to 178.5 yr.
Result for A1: 0.132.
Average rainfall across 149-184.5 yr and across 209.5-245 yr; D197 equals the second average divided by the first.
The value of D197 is 1.08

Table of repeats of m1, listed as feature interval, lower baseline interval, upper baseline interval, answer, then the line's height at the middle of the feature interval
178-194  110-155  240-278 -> 0.177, 1.4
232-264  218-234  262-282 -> 0.094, 1.41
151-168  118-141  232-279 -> 0.040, 1.43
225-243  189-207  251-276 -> 0.090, 1.42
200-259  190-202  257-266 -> 0.057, 1.43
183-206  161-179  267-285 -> -0.074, 1.31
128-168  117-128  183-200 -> 0.016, 1.44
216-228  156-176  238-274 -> -0.056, 1.34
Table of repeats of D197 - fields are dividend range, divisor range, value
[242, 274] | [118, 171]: 0.95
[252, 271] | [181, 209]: 1.02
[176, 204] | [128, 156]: 0.89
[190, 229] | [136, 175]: 1.03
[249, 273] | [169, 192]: 1.17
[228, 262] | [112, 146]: 0.88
